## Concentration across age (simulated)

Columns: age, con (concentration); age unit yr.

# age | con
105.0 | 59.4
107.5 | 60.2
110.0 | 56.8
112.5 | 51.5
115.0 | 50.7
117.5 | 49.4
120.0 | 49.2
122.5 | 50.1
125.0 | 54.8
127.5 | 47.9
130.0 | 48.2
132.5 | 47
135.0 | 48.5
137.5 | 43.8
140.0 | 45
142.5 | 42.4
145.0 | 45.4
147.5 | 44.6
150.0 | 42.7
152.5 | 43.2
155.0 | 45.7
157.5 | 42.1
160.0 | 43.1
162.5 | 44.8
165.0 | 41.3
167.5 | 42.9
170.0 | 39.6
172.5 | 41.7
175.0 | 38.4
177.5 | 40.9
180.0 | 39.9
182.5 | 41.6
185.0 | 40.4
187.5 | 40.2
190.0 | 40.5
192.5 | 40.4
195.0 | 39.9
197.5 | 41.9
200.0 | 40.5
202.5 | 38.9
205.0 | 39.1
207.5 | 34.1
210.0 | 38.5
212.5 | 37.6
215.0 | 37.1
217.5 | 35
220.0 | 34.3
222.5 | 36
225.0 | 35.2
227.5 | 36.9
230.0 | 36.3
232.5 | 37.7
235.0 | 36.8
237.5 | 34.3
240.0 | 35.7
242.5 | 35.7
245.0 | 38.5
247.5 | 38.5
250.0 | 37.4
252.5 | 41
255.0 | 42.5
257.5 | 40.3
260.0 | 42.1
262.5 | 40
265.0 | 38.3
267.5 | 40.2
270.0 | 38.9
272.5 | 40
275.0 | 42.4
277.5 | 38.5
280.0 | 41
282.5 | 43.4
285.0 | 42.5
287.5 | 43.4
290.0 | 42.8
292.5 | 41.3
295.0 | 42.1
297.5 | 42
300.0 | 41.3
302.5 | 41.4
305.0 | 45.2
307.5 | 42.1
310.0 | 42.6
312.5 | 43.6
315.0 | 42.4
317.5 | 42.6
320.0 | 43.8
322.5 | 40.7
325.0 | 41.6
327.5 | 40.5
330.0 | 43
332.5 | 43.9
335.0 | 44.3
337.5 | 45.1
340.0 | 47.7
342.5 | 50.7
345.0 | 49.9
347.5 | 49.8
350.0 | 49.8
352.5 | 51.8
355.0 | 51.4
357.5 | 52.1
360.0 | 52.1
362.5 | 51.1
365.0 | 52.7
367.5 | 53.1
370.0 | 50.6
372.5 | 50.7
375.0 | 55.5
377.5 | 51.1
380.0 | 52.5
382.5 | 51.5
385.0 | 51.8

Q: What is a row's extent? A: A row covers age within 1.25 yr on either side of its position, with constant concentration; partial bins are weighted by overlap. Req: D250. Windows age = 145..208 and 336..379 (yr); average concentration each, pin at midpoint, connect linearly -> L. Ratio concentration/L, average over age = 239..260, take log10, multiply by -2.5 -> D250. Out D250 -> 0.16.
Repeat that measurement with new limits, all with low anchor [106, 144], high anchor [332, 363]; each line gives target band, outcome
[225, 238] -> 0.33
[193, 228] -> 0.30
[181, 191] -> 0.22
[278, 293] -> 0.17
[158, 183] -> 0.20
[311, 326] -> 0.16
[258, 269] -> 0.23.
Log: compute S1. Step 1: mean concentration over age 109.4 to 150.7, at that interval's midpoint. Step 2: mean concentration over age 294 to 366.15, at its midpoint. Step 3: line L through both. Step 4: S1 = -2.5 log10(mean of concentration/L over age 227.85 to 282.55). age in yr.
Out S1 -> 0.20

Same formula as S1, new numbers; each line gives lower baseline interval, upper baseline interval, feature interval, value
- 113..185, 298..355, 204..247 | 0.23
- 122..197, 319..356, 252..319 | 0.09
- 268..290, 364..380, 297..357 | 0.05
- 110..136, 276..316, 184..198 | 0.16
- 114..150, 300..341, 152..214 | 0.14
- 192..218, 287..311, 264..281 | 0.04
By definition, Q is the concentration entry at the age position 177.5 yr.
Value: 40.9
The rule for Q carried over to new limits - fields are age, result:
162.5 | 44.8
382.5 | 51.5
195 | 39.9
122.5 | 50.1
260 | 42.1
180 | 39.9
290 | 42.8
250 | 37.4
